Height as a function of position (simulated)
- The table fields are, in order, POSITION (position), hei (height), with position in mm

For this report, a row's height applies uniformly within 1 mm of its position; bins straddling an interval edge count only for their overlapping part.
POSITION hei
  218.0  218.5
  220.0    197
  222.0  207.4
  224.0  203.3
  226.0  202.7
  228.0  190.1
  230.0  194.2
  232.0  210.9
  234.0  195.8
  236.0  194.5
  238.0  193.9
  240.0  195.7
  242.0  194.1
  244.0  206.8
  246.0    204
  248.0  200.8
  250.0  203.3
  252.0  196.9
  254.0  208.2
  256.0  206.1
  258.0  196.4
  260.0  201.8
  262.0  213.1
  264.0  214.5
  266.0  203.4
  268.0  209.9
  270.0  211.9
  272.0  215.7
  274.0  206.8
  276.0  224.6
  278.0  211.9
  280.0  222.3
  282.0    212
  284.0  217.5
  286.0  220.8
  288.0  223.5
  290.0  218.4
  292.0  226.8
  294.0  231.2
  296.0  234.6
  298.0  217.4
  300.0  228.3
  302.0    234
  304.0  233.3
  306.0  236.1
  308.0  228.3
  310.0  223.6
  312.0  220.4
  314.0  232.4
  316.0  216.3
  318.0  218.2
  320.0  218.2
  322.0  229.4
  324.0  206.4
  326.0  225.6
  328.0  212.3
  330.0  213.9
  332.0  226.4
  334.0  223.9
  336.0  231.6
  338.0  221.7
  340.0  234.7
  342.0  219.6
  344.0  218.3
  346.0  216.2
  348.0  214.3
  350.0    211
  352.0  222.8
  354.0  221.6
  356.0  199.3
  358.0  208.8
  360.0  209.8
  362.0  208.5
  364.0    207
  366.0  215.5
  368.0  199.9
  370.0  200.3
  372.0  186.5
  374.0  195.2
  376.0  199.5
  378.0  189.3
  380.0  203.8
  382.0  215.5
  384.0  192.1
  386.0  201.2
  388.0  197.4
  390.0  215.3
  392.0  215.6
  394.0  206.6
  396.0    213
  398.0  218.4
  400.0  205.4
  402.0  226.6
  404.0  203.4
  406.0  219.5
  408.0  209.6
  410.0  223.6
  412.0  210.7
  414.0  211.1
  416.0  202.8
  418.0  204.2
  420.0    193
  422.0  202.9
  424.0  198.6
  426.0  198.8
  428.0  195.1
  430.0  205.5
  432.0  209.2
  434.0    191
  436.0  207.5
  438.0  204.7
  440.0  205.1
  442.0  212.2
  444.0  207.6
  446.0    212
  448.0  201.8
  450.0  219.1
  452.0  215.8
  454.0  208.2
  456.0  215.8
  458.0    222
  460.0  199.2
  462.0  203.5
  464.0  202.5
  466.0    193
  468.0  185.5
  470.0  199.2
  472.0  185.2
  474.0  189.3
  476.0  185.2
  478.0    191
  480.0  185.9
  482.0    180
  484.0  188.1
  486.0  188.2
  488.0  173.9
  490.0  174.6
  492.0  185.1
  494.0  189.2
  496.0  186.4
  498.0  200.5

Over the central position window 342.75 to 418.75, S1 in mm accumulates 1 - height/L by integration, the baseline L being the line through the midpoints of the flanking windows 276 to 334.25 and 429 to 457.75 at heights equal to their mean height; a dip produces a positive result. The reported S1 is 2.3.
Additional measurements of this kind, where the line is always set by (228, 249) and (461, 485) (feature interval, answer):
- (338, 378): -3.1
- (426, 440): -0.7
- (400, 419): -1.9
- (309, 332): -2.8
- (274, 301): -3.4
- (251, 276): -1.3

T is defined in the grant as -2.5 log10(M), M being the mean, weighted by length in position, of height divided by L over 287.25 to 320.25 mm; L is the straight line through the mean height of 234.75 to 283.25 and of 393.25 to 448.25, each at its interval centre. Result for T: -0.099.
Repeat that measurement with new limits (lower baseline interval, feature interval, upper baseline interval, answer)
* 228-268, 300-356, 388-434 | -0.089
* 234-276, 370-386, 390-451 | 0.049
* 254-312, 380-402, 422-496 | -0.015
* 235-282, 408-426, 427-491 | -0.029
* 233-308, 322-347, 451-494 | -0.073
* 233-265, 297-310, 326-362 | -0.089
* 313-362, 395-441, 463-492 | -0.034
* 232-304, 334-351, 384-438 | -0.060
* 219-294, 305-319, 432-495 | -0.103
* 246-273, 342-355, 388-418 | -0.039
